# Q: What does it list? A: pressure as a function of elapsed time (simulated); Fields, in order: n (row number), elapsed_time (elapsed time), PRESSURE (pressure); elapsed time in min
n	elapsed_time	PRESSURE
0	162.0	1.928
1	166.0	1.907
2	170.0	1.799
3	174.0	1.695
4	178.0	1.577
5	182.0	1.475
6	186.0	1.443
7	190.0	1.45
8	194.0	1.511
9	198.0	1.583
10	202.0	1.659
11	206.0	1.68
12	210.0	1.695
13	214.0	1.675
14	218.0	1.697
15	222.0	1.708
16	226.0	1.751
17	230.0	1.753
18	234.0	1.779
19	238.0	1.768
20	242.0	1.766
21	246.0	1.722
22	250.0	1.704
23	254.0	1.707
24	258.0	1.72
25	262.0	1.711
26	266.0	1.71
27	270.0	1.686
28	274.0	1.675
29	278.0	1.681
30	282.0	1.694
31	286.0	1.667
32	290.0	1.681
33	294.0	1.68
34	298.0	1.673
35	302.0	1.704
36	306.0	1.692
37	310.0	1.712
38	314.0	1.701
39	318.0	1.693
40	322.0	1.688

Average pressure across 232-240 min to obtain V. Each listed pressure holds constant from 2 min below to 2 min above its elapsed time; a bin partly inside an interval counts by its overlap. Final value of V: 1.77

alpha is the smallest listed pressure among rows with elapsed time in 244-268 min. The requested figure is 1.704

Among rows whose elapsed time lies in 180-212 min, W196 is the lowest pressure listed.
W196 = 1.443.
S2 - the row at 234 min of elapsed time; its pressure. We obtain 1.779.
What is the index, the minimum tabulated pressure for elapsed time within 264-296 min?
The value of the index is 1.667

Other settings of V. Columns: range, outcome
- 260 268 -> 1.71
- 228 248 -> 1.76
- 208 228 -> 1.71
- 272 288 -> 1.68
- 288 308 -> 1.69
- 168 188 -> 1.6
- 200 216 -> 1.68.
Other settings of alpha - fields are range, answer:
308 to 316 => 1.701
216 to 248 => 1.697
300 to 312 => 1.692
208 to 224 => 1.675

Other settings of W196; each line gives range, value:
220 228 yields 1.708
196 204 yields 1.583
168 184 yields 1.475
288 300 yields 1.673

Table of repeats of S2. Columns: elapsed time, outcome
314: 1.701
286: 1.667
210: 1.695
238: 1.768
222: 1.708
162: 1.928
